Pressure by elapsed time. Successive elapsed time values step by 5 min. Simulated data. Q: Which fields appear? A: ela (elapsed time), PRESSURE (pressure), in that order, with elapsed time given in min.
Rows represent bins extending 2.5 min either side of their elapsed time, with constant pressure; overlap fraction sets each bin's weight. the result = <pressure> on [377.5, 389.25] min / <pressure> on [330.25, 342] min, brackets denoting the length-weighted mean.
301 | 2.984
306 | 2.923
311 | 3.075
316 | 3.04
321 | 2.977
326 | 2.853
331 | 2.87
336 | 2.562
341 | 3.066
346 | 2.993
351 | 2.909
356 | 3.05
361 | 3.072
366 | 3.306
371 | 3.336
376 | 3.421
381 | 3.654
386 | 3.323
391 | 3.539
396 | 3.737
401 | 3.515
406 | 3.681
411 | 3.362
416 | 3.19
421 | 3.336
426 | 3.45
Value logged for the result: 1.2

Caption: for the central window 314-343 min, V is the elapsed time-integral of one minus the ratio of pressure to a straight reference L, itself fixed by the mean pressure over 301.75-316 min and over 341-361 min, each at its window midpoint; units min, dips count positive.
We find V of 1.1 min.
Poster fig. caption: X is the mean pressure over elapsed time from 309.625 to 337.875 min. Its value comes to 2.9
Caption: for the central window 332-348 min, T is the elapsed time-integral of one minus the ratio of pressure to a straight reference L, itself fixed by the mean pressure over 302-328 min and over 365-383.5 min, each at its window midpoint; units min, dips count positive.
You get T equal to 1.53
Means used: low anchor 2.98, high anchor 3.44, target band 2.87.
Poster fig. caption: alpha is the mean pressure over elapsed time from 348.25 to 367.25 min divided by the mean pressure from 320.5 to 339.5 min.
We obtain 1.1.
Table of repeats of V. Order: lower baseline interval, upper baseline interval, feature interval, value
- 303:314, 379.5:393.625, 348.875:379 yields 1.5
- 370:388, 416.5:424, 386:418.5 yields -1.2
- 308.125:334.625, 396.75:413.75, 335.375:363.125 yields 1.6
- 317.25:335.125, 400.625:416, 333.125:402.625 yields -1.3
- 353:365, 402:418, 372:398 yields -2.1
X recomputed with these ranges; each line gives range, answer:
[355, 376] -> 3.23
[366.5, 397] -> 3.48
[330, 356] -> 2.9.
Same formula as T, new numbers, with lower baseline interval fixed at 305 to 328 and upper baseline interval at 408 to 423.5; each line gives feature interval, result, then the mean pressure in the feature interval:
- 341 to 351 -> 0.3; 2.99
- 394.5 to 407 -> -1.4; 3.63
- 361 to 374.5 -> -0.6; 3.28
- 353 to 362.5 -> 0.2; 3.05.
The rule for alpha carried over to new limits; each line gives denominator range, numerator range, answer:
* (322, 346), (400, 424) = 1.19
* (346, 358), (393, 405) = 1.22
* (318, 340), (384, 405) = 1.25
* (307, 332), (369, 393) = 1.16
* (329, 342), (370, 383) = 1.24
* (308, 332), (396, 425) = 1.16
